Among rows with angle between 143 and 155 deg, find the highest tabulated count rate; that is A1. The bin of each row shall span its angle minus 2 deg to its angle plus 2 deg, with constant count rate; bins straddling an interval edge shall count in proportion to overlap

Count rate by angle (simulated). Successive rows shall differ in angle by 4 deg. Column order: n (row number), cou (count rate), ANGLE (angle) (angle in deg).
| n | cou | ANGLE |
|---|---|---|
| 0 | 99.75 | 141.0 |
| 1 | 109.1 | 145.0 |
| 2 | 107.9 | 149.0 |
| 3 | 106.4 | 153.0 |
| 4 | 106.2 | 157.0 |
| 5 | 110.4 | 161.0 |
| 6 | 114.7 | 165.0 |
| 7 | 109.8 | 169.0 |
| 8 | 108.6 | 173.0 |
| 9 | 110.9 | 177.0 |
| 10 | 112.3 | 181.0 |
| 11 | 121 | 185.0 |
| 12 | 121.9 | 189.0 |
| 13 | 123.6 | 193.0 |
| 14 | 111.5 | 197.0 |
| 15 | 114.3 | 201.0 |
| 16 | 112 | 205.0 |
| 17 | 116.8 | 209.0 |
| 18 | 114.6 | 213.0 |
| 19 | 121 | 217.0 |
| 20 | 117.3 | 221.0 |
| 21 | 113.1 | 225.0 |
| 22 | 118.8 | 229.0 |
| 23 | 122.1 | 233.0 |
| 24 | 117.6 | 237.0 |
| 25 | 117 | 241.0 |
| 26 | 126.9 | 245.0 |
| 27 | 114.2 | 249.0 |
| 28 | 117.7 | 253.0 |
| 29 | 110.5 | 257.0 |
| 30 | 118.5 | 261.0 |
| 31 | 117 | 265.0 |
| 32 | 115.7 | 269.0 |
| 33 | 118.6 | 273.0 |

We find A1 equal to 109.1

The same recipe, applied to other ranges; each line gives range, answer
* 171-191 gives 121.9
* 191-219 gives 123.6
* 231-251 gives 126.9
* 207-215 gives 116.8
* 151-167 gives 114.7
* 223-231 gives 118.8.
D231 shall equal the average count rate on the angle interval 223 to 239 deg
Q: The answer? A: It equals 118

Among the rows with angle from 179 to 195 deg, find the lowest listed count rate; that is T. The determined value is 112.3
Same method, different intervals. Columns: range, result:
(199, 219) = 112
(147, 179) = 106.2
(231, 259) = 110.5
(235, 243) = 117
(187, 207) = 111.5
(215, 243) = 113.1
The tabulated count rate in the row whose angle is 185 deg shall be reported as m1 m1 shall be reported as 121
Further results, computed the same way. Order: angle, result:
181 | 112.3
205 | 112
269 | 115.7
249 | 114.2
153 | 106.4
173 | 108.6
